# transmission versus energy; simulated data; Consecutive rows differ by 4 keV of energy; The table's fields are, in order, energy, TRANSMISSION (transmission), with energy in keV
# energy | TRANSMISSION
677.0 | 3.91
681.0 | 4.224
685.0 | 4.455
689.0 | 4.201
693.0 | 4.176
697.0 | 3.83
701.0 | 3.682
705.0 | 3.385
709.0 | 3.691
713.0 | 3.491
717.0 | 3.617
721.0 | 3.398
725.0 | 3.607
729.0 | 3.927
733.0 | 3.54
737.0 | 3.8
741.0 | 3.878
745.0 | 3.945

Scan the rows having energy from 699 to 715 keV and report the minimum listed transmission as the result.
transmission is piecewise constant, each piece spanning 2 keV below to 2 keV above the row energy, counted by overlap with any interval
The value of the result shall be 3.385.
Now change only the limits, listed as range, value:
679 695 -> 4.176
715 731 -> 3.398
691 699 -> 3.83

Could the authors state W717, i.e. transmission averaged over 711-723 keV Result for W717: 3.5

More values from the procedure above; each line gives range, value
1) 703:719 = 3.55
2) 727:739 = 3.76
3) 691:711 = 3.75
